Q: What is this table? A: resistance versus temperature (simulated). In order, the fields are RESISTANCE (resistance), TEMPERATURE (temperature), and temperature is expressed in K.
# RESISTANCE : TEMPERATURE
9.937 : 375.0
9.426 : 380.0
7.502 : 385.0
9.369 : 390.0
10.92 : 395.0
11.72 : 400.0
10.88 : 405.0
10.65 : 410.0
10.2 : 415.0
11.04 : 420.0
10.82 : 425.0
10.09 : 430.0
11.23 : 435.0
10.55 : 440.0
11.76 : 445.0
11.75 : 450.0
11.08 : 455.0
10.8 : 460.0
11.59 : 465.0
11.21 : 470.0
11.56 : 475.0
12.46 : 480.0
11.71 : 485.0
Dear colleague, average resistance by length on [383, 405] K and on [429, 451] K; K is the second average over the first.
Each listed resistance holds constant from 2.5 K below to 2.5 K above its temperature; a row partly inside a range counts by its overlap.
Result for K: 1.10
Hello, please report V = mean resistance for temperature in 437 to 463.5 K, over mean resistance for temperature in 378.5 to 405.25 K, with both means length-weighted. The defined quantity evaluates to 1.13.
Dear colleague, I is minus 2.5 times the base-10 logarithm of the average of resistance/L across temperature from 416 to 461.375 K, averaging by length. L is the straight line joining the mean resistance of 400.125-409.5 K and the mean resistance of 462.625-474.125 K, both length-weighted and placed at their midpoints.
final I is 0.02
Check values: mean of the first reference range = 11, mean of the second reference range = 11.4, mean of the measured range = 11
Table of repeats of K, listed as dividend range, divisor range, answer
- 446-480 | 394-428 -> 1.05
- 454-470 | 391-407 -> 1.01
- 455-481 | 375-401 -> 1.18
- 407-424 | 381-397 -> 1.15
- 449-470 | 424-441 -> 1.06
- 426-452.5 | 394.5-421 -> 1.02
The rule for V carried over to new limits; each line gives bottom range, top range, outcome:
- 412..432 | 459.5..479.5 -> 1.09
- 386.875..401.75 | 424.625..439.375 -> 1.02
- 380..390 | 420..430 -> 1.27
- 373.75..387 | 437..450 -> 1.26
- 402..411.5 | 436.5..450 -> 1.04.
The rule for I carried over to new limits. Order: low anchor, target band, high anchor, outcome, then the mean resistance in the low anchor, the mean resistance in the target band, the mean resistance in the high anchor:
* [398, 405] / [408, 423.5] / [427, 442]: 0.04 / 11.4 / 10.6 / 10.6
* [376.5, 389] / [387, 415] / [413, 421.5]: -0.10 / 8.69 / 10.6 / 10.6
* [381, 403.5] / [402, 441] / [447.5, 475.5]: -0.02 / 9.89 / 10.7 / 11.3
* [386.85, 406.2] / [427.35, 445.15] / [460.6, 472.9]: 0.02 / 10.6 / 10.8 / 11.3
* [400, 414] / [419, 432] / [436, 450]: 0.04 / 10.9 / 10.6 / 11.3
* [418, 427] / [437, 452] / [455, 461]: -0.04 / 10.9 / 11.3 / 10.9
